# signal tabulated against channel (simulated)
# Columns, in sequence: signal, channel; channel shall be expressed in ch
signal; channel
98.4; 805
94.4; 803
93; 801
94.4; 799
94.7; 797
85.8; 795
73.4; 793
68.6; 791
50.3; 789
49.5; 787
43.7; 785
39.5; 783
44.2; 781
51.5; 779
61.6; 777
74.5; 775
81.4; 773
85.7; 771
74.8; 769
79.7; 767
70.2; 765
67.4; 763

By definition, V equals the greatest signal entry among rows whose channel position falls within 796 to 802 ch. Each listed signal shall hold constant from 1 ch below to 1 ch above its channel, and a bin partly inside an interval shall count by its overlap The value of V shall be 94.7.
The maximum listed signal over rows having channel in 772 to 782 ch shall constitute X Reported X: 81.4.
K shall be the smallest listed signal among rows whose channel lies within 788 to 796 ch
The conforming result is 50.3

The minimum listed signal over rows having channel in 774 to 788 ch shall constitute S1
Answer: 39.5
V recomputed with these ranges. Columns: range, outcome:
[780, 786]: 44.2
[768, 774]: 85.7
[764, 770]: 79.7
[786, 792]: 68.6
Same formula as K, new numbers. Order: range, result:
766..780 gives 51.5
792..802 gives 73.4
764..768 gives 70.2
